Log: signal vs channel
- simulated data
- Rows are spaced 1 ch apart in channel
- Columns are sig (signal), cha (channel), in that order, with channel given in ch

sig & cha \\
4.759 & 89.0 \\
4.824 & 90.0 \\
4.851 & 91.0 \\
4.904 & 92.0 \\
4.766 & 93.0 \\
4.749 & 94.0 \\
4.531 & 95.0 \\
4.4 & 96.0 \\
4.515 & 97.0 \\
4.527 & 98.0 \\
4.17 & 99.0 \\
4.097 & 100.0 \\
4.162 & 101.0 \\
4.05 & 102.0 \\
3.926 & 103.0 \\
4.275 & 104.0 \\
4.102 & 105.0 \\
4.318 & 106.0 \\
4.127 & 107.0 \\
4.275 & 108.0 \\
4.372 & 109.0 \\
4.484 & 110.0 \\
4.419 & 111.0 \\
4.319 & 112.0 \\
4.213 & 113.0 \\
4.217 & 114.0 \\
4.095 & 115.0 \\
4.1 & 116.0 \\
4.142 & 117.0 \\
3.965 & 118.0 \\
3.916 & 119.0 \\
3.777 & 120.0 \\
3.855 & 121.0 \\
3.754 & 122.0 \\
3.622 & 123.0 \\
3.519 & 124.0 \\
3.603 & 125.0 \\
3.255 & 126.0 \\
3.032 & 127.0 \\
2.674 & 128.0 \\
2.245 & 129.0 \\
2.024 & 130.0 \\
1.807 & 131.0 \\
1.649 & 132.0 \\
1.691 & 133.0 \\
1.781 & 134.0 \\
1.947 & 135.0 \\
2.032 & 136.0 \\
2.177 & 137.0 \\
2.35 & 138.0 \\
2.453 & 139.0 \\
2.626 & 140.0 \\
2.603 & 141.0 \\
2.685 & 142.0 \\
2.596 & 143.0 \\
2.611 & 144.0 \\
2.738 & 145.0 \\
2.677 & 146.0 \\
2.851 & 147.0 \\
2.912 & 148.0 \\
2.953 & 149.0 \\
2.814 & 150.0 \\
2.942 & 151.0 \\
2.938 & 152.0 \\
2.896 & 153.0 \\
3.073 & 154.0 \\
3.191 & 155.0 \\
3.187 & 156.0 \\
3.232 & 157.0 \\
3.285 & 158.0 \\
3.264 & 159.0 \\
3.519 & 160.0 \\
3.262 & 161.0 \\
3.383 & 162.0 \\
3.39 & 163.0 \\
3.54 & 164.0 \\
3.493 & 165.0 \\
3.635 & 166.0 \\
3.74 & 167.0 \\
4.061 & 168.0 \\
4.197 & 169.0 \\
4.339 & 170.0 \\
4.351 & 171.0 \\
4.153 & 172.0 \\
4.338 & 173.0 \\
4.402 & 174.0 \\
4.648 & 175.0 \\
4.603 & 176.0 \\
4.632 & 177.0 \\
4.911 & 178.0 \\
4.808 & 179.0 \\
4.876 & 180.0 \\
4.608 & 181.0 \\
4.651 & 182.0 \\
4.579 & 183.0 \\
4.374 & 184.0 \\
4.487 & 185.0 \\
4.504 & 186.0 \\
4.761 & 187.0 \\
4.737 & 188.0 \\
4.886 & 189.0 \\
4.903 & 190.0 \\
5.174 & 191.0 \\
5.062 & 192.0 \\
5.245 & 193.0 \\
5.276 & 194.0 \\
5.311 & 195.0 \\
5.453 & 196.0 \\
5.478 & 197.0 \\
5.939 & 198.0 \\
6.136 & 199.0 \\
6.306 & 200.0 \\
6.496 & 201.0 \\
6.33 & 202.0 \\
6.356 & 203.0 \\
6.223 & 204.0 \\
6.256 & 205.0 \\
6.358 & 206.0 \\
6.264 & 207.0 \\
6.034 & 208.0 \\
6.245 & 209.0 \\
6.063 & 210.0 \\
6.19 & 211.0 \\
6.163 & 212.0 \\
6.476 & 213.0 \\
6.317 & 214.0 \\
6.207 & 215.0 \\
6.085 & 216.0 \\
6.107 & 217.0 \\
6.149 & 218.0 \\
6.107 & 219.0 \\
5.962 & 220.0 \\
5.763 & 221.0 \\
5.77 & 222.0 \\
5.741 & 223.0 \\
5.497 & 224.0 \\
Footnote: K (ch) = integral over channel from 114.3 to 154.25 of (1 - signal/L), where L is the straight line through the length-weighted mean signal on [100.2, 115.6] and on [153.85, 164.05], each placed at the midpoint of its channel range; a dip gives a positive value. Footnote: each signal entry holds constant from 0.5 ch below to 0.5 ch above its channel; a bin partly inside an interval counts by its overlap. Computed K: 9.2 ch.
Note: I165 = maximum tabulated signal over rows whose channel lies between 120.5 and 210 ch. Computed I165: 6.496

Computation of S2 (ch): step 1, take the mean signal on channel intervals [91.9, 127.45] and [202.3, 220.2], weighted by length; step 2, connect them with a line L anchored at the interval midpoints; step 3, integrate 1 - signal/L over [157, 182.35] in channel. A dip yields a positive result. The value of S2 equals 6.15 ch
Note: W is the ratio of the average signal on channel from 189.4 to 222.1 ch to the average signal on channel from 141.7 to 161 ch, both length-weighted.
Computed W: 2.0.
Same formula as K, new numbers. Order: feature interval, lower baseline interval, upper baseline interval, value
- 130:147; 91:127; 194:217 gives 8.8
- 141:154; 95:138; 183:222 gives 4.6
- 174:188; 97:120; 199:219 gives 2.5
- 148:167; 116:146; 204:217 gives 3.5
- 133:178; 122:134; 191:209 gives 8.1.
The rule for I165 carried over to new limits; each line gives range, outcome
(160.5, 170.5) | 4.339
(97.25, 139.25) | 4.527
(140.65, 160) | 3.519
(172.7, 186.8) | 4.911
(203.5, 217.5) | 6.476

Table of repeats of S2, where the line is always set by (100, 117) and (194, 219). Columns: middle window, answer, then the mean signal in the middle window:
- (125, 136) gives 5.61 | 2.27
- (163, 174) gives 2.86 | 3.98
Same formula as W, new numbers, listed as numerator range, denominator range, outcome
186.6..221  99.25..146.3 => 1.77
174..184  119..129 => 1.37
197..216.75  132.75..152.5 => 2.46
